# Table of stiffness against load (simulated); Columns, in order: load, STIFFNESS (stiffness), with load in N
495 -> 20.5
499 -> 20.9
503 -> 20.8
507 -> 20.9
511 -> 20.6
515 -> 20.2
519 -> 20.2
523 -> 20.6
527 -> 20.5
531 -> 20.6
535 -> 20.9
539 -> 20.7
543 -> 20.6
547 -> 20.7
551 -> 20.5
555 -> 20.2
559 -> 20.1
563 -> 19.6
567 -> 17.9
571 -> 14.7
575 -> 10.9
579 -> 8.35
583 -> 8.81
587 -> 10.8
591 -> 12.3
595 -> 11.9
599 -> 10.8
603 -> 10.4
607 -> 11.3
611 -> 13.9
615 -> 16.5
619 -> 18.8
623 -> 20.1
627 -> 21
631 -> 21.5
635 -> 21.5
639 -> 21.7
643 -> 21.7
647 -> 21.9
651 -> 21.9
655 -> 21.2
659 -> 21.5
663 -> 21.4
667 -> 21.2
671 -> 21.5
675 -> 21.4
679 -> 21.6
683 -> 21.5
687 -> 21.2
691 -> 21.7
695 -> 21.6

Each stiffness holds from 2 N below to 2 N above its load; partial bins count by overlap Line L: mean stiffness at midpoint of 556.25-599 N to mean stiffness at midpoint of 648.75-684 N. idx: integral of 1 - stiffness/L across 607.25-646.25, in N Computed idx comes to -2.9 N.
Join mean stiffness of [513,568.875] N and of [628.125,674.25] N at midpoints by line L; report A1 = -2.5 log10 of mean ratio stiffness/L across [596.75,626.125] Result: 0.39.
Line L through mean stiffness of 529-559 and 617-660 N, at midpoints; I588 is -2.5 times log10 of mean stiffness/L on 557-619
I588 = 0.479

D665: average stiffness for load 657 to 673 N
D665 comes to 21.4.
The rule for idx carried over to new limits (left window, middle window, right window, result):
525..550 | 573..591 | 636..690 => 9.4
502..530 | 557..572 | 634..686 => 1.8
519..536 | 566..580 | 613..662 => 5.2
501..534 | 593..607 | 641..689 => 6.6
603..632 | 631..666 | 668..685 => -4.1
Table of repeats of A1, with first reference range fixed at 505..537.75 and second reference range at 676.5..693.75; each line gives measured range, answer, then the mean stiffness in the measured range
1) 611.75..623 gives 0.19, 17.7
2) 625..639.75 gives -0.01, 21.4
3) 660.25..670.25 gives 0.00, 21.3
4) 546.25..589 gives 0.32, 15.5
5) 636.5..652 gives -0.03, 21.8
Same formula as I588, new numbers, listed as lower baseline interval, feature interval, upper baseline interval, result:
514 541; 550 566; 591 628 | -0.09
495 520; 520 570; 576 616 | -0.21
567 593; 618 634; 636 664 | -0.13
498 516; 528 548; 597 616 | -0.15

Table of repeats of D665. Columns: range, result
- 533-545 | 20.7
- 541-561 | 20.4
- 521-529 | 20.6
